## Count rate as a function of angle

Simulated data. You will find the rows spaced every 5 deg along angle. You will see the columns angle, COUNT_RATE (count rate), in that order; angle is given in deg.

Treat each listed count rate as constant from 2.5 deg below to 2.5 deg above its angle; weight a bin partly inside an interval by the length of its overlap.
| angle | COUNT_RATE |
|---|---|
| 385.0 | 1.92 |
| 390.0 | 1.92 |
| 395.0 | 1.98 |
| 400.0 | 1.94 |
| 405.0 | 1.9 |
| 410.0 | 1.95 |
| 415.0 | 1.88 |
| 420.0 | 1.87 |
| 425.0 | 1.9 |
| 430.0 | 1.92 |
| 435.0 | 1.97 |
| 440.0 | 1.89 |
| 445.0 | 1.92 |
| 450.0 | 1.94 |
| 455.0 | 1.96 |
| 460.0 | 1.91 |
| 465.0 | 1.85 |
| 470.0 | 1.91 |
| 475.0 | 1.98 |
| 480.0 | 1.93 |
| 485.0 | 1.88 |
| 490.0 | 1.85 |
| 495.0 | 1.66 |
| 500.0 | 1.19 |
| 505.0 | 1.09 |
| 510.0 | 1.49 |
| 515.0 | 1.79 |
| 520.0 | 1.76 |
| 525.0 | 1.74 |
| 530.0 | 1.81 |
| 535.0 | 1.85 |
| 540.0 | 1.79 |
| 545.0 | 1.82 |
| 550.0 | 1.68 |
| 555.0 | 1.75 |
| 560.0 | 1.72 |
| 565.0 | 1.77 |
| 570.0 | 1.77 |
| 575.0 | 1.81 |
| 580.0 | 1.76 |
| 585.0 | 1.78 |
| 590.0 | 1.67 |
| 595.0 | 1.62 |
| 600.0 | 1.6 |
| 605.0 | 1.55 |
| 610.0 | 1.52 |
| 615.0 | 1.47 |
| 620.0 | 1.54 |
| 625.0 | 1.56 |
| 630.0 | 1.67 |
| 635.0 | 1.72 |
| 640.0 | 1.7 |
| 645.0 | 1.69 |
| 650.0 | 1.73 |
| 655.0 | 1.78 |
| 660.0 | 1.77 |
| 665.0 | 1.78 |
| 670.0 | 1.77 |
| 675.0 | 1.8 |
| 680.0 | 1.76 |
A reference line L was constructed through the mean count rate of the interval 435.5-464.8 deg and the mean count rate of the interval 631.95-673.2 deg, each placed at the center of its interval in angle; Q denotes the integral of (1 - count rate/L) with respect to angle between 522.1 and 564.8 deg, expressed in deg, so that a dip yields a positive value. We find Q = 1.6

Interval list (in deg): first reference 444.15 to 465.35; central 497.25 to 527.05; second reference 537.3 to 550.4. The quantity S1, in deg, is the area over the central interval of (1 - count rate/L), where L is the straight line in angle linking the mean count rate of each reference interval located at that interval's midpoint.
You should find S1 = 5.2 deg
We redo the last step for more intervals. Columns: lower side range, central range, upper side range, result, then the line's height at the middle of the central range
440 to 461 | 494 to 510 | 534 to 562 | 4.6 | 1.84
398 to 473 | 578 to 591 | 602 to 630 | -1.1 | 1.61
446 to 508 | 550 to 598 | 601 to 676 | -0.8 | 1.71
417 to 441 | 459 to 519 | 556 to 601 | 4.3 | 1.84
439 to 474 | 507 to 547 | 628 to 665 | 2.1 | 1.85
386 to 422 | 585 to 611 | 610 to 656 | 1.1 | 1.68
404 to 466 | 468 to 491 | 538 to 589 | -0.6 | 1.86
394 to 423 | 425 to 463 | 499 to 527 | -3.1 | 1.78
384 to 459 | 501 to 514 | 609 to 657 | 3.4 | 1.81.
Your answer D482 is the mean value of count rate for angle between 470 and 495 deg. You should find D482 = 1.89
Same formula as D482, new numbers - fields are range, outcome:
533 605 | 1.73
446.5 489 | 1.92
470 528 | 1.68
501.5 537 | 1.63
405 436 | 1.91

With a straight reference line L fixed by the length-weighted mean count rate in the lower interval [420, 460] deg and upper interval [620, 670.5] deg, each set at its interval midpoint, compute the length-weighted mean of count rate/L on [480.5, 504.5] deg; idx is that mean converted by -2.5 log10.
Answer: 0.15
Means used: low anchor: 1.92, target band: 1.62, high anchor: 1.71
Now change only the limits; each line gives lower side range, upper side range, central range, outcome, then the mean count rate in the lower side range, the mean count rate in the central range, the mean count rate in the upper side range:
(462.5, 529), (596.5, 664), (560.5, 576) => -0.06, 1.7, 1.77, 1.64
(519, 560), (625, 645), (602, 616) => 0.12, 1.77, 1.52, 1.68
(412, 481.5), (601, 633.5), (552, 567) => -0.04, 1.92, 1.74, 1.56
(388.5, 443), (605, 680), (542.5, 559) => 0.02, 1.92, 1.75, 1.68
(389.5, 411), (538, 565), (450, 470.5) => -0.03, 1.94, 1.91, 1.75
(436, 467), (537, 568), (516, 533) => 0.02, 1.92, 1.77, 1.76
